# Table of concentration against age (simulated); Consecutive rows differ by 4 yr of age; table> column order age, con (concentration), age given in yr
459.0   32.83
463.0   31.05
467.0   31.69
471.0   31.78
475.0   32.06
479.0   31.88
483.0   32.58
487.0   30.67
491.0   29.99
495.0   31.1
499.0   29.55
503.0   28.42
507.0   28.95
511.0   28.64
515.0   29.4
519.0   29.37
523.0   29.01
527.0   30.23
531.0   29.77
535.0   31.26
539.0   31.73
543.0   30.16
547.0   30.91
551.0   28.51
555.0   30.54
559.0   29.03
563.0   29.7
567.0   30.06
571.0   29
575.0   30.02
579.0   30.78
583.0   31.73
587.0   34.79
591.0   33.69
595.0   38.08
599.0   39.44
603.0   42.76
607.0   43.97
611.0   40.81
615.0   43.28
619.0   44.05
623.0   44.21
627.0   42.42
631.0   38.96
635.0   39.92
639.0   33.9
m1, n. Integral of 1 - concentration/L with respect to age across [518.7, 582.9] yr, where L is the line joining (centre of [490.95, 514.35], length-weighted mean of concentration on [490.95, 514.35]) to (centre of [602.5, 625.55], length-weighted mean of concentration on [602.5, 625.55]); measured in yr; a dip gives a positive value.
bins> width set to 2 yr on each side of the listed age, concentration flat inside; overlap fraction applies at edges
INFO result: 9.4 yr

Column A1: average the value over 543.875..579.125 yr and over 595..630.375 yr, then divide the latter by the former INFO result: 1.42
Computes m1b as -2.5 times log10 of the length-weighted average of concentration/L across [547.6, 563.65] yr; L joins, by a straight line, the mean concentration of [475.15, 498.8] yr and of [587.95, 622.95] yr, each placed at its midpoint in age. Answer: 0.24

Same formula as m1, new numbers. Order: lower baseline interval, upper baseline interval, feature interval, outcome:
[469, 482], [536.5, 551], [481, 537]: 2.46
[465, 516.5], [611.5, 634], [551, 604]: 7.87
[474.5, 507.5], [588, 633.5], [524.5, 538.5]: 1.47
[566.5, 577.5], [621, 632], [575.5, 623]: -3.21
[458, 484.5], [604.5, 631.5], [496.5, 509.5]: 1.98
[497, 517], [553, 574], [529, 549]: -0.94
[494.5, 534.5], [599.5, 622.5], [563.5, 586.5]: 4.42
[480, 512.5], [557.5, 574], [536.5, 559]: -0.48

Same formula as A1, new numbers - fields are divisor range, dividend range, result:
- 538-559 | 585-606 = 1.26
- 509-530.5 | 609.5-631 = 1.45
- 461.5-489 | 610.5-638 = 1.32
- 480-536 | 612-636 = 1.41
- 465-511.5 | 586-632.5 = 1.33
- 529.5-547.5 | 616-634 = 1.37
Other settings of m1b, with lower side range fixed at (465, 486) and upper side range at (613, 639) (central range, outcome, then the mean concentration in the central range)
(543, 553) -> 0.221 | 29.8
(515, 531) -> 0.182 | 29.5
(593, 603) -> 0.005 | 39.6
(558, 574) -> 0.266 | 29.5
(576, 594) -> 0.183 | 32.9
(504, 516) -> 0.180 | 28.9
